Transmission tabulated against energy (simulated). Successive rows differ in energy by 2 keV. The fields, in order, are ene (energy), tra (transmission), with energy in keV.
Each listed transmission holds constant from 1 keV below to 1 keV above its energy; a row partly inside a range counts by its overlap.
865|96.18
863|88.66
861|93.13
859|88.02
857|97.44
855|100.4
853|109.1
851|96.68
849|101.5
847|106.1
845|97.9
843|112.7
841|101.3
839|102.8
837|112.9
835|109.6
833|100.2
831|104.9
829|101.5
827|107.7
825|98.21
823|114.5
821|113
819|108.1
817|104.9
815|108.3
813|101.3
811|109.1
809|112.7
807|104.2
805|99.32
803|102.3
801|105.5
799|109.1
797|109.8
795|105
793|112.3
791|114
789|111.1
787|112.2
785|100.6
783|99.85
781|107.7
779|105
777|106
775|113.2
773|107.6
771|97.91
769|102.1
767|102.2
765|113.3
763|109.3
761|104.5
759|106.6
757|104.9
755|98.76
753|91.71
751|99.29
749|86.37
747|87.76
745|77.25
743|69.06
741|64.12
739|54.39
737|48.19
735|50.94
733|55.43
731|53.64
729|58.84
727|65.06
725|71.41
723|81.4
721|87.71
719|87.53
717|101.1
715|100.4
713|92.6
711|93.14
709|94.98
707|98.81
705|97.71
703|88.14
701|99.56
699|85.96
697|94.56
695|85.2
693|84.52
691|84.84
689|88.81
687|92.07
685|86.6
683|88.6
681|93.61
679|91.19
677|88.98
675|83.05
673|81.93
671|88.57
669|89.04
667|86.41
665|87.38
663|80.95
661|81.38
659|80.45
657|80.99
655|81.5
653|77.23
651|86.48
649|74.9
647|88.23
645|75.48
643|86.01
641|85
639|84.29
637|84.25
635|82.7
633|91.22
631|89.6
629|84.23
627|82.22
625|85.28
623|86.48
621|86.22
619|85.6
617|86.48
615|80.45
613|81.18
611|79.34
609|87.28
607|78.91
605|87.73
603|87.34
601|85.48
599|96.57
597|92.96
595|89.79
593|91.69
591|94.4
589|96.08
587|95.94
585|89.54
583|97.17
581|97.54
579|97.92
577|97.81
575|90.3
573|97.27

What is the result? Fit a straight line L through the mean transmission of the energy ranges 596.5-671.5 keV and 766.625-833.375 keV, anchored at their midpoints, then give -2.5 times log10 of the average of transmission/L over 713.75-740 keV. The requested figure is 0.338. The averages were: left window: 84.5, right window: 106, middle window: 70.7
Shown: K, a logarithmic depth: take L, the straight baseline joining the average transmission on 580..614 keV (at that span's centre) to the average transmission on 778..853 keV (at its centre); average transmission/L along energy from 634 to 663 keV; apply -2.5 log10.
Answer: 0.14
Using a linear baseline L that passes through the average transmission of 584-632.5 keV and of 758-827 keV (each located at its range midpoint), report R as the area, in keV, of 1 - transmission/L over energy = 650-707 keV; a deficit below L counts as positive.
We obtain 4.7 keV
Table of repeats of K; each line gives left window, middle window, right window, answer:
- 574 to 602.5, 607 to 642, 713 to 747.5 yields 0.04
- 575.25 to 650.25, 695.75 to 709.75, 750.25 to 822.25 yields 0.04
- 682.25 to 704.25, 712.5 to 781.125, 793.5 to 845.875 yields 0.11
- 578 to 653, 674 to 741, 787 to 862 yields 0.15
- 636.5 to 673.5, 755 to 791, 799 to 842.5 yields -0.07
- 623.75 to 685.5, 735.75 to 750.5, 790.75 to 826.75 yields 0.36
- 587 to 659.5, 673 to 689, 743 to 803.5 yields 0.04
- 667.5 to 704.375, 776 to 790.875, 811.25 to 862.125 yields -0.09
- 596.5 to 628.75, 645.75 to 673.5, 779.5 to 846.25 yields 0.09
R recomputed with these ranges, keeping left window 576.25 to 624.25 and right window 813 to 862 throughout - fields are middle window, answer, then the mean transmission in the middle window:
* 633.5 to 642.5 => 0.71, 84.6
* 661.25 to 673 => 0.98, 85.8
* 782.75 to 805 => -1.37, 107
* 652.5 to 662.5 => 1.34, 80.5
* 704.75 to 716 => -0.01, 96.2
